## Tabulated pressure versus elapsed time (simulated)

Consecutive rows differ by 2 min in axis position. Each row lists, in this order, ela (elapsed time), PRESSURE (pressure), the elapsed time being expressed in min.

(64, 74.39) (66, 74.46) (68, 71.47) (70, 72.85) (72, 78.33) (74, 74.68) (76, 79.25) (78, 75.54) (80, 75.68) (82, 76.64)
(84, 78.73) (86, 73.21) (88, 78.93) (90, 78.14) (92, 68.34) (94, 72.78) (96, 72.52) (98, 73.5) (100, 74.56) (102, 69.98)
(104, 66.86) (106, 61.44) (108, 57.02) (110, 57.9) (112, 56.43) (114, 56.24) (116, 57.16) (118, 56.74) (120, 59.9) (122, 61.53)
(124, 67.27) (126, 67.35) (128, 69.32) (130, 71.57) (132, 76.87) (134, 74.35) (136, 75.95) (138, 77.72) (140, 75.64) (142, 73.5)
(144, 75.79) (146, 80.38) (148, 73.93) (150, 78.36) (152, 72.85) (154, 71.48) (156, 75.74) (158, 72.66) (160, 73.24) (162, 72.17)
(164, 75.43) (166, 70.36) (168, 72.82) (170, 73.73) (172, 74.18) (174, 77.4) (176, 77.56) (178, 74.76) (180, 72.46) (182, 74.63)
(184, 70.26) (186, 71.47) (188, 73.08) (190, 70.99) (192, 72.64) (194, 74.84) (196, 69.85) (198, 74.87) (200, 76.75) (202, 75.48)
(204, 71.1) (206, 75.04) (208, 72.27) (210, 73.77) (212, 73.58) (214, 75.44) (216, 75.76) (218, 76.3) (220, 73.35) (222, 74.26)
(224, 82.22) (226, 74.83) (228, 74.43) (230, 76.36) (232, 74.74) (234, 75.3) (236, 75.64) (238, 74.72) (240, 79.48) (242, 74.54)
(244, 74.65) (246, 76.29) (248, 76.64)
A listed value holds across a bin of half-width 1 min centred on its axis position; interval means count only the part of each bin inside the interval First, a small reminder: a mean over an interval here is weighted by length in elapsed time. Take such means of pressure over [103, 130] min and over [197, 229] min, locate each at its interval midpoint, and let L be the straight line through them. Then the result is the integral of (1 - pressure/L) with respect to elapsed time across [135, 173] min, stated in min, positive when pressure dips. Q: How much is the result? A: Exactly -4.5 min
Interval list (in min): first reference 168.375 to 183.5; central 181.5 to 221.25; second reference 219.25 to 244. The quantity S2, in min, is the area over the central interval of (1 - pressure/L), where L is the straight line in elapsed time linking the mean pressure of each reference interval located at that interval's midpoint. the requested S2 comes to 0.87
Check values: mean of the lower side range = 74.7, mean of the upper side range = 75.8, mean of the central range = 73.6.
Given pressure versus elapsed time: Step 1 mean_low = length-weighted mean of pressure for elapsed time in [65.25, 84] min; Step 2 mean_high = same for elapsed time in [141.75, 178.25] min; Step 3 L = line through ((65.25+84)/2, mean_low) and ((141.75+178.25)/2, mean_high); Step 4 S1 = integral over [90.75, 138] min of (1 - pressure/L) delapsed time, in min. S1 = 5.3 min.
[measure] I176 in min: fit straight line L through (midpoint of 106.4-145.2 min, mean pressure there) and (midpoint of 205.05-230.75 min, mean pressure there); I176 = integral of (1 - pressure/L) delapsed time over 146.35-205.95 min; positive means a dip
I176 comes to -2.0 min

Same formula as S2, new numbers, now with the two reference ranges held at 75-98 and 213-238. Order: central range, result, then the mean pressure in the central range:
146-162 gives 0.3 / 74.3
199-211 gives 0.2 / 74.1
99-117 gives 3.2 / 62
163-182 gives 0.3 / 74.3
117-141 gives 1.9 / 69.5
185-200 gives 0.6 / 72.8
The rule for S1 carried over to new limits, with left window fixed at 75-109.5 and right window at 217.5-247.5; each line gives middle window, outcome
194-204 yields 0.1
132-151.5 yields -0.7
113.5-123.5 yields 1.9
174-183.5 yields -0.1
